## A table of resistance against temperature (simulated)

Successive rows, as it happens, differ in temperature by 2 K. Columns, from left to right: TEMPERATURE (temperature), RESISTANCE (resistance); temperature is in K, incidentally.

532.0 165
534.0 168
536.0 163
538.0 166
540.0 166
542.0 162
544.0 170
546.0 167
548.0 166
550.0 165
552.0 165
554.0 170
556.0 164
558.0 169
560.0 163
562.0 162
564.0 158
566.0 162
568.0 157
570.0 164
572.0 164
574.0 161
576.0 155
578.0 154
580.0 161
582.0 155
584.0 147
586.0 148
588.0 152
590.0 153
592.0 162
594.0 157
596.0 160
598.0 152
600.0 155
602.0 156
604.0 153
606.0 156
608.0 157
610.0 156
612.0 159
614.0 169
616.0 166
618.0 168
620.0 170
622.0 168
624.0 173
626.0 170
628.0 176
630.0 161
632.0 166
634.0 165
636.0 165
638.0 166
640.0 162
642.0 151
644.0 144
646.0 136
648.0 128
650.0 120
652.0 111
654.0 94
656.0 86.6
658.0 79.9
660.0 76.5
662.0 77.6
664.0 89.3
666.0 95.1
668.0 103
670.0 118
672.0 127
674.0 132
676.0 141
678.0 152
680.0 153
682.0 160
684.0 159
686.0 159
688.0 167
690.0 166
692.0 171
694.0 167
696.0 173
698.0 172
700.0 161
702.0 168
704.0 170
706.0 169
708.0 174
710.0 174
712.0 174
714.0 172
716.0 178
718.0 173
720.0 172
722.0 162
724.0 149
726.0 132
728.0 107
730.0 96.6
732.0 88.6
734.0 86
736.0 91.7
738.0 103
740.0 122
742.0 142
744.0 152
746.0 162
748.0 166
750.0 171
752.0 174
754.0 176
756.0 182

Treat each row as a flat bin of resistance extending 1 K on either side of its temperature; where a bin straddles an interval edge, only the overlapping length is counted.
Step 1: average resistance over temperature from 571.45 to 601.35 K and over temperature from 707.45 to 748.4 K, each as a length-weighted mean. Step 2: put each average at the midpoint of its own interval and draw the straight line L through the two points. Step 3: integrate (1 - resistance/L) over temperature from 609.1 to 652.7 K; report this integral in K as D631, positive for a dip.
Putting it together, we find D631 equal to -1.7 K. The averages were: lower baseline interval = 156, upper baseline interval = 141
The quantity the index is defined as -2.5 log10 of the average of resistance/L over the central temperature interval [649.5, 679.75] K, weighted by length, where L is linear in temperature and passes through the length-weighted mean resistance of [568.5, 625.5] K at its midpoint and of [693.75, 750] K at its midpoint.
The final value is 0.38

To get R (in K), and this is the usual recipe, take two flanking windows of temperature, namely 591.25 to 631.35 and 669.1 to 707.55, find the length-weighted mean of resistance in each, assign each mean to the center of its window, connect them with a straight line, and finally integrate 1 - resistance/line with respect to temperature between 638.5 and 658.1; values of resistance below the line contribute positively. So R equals 4.38 K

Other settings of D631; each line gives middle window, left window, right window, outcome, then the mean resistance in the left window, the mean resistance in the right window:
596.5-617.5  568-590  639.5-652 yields -1.45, 156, 137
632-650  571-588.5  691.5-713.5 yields 1.28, 155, 170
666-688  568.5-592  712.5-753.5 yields 1.02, 156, 141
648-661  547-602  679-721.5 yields 5.33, 159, 168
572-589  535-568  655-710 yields 0.48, 165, 140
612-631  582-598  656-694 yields -3.11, 154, 129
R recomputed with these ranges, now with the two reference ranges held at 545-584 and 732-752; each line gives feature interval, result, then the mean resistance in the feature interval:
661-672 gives 3.5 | 99.4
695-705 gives -2.1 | 169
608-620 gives -0.8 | 164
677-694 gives -2.3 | 161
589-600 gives 0.0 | 157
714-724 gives -2.4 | 169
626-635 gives -1.0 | 167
